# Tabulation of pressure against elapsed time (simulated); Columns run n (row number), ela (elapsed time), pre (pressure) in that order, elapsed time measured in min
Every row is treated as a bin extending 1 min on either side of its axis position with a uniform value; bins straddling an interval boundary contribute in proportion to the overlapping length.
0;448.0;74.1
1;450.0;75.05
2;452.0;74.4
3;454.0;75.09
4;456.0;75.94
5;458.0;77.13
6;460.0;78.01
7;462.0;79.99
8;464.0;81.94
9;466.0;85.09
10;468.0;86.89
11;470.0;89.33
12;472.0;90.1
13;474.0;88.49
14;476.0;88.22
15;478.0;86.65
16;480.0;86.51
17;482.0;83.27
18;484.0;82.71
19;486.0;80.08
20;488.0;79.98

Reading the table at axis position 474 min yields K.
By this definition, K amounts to 88.49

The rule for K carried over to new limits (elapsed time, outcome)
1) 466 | 85.09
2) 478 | 86.65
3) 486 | 80.08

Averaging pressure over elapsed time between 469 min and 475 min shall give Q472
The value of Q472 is 89.3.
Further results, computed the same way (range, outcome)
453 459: 76.1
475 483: 86.2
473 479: 87.8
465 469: 86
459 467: 81.3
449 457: 75.1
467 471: 88.1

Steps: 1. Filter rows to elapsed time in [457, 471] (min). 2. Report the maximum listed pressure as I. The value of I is 89.33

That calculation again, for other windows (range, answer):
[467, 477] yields 90.1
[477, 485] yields 86.65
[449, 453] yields 75.05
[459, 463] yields 79.99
